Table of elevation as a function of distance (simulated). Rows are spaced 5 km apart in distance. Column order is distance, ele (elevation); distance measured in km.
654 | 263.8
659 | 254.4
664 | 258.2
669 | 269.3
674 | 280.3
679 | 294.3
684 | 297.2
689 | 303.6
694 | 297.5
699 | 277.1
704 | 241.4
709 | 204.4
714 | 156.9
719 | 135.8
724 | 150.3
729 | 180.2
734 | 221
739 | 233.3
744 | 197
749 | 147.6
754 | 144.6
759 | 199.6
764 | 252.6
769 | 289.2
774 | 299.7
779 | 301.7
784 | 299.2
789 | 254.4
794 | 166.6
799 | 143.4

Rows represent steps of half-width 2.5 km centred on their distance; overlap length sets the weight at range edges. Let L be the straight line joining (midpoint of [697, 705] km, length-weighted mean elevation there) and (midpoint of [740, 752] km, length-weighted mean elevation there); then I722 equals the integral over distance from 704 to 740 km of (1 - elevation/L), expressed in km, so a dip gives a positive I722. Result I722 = 5.7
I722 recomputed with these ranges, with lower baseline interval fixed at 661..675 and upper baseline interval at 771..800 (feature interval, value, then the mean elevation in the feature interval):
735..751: 3.73 km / 197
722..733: 3.62 km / 174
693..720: 4.43 km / 219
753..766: 2.60 km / 203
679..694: -1.93 km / 299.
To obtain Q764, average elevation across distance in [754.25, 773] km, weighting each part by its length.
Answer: 239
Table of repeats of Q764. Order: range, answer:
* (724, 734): 183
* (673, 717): 259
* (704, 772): 196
